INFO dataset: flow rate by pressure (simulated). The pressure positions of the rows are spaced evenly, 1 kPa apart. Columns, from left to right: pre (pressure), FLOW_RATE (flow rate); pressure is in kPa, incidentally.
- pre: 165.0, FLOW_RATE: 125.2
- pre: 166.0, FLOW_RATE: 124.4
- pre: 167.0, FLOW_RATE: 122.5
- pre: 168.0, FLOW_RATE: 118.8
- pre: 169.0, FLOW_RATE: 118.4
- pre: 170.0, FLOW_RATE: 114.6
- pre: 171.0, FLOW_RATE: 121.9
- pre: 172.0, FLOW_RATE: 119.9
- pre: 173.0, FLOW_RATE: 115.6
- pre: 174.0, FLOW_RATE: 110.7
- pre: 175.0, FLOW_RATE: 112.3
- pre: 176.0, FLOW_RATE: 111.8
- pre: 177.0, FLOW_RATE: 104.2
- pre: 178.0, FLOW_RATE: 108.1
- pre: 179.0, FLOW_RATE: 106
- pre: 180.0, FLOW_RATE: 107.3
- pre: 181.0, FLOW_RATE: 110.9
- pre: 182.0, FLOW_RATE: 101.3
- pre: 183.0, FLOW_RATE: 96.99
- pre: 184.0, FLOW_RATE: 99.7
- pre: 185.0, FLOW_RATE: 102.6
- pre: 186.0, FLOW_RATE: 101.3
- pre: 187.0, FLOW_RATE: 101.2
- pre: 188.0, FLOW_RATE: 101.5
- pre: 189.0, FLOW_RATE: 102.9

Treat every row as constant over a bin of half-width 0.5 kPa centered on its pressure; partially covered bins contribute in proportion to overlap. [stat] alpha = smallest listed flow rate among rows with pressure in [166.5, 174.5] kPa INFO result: 110.7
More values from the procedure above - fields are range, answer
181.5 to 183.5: 96.99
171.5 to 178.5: 104.2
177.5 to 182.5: 101.3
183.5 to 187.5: 99.7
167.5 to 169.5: 118.4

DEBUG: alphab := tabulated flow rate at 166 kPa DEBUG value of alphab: 124.4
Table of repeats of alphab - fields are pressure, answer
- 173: 115.6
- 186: 101.3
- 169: 118.4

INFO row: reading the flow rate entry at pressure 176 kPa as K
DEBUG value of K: 111.8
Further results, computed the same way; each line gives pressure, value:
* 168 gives 118.8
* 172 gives 119.9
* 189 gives 102.9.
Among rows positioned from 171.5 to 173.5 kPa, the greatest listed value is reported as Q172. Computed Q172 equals 119.9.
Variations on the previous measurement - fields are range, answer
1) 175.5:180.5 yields 111.8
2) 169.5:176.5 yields 121.9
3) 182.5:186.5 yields 102.6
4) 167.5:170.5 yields 118.8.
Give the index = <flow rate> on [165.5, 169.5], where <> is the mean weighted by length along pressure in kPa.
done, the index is 121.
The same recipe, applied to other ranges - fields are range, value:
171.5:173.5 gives 118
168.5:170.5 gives 116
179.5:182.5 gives 106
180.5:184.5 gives 102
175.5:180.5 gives 107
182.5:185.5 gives 99.8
